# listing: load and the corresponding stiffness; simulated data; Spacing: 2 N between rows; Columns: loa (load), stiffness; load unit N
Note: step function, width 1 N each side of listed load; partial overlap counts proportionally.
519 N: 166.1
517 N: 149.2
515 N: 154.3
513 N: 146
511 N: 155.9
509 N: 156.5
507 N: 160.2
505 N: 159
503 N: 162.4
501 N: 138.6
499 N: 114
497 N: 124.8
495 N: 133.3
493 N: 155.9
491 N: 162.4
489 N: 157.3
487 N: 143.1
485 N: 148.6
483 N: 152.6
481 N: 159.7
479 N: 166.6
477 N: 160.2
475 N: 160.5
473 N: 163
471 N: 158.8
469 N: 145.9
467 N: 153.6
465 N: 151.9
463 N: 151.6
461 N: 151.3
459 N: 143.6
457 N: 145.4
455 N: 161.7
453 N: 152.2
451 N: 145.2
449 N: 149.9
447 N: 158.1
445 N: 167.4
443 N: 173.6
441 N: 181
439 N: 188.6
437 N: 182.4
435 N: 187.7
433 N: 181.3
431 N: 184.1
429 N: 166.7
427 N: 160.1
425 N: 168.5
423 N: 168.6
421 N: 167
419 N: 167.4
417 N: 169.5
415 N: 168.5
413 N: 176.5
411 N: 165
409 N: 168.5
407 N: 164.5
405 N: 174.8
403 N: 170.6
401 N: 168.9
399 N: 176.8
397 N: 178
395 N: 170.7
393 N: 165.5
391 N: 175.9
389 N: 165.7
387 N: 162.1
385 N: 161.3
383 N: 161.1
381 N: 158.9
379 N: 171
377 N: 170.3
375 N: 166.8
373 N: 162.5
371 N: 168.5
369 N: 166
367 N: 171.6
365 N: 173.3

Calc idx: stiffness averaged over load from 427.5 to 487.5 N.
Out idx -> 161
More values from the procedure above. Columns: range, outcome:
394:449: 172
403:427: 169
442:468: 154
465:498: 153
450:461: 150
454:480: 155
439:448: 172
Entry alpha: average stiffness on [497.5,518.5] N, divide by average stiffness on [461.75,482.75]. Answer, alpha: 1.0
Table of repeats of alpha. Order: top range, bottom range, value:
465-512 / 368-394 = 0.92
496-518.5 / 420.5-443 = 0.84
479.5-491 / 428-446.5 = 0.86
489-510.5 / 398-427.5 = 0.87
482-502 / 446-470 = 0.95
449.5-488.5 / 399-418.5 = 0.90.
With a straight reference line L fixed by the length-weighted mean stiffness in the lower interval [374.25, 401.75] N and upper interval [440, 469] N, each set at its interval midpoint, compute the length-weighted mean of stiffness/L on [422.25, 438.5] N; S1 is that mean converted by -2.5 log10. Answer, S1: -0.10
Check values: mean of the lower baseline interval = 168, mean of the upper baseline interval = 156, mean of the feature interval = 175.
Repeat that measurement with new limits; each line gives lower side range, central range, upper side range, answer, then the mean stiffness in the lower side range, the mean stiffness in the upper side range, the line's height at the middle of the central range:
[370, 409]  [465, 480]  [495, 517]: -0.036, 168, 147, 153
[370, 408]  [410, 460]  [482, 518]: -0.047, 168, 149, 160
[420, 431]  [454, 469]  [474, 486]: 0.072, 168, 158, 161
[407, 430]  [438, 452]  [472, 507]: -0.031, 168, 151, 161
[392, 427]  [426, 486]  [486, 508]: -0.030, 170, 146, 157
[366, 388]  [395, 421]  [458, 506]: -0.062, 165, 151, 161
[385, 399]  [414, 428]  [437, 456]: 0.001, 170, 165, 167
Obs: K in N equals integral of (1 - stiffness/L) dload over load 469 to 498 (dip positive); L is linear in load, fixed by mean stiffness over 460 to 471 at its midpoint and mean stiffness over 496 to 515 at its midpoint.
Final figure -0.7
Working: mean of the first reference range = 152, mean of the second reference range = 147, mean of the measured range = 153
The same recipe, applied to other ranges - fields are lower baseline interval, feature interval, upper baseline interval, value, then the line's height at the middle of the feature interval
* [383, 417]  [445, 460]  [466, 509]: 0.64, 159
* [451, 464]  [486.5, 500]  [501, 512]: 1.19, 155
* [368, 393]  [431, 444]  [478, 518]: -2.00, 158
